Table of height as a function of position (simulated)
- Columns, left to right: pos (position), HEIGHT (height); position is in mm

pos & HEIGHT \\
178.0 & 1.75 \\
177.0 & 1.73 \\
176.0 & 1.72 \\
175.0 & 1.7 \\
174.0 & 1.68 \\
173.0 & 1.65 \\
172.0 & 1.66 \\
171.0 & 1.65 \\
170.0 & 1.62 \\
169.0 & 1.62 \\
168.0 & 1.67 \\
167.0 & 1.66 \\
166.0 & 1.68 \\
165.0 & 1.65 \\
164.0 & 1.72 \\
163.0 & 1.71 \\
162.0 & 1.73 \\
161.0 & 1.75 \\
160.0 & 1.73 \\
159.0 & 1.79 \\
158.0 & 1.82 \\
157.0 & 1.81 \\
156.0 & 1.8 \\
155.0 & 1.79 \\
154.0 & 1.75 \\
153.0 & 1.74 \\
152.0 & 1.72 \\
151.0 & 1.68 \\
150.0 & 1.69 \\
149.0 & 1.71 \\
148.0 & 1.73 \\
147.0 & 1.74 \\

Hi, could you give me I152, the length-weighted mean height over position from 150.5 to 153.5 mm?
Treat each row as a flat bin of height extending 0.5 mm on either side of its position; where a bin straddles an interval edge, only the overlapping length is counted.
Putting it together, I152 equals 1.71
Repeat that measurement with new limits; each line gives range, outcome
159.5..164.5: 1.73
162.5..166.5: 1.69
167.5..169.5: 1.65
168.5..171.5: 1.63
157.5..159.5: 1.81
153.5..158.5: 1.79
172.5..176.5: 1.69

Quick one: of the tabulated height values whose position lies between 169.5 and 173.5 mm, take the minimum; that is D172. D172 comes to 1.62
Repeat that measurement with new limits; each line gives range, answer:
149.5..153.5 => 1.68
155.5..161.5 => 1.73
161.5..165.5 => 1.65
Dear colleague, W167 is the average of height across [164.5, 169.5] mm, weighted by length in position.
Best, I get 1.66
